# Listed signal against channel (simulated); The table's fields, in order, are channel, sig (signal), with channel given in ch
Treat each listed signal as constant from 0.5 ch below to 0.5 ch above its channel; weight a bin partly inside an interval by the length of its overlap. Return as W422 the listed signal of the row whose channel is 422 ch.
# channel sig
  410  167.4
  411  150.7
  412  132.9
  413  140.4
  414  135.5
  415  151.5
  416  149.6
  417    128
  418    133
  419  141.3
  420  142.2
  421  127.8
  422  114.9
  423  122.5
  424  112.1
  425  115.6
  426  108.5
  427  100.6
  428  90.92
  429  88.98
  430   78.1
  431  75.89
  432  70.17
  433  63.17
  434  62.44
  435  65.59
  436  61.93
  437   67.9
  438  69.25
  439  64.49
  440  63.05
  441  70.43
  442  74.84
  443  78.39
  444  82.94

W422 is 114.9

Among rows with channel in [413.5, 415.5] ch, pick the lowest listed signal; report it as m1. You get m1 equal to 135.5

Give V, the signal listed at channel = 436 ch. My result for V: 61.93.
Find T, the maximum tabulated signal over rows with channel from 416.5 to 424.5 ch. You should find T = 142.2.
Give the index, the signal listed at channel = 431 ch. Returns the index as 75.89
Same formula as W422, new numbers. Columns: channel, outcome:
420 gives 142.2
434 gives 62.44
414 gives 135.5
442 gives 74.84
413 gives 140.4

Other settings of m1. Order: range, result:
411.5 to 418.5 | 128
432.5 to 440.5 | 61.93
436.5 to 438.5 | 67.9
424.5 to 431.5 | 75.89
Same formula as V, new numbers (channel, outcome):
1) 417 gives 128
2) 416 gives 149.6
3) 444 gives 82.94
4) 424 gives 112.1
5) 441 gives 70.43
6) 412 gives 132.9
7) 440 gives 63.05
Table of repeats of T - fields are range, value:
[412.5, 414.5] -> 140.4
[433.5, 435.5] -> 65.59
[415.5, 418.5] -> 149.6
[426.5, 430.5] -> 100.6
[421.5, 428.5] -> 122.5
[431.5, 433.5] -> 70.17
